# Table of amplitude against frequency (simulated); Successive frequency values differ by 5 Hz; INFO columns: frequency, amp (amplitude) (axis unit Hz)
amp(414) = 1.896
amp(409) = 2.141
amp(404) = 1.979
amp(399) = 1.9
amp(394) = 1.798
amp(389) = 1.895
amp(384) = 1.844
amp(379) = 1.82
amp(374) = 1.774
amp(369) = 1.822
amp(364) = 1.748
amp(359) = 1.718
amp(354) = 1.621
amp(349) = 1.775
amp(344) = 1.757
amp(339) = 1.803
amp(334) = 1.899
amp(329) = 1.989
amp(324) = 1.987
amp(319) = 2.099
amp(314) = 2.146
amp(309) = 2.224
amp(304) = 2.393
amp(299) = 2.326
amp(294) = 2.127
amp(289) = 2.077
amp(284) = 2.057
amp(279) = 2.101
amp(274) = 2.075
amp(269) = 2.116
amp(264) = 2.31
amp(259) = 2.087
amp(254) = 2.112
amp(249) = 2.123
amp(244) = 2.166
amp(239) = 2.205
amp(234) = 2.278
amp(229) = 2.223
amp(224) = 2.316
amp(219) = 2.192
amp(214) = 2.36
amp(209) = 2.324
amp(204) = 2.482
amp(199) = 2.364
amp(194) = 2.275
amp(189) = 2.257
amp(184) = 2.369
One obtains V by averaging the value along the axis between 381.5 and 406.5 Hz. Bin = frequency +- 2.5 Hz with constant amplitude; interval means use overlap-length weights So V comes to 1.88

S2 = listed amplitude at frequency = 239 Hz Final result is 2.205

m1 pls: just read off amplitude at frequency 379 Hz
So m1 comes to 1.82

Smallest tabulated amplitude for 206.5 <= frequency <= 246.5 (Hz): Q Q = 2.166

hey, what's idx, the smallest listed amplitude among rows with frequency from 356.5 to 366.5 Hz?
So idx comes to 1.718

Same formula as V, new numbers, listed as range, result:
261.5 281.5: 2.15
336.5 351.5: 1.78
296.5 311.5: 2.31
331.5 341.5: 1.85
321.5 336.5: 1.96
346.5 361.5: 1.7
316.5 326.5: 2.04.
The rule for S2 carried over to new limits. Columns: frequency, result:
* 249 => 2.123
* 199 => 2.364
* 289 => 2.077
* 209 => 2.324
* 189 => 2.257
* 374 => 1.774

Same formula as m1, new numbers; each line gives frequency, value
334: 1.899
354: 1.621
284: 2.057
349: 1.775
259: 2.087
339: 1.803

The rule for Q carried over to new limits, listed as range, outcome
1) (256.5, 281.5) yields 2.075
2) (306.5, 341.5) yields 1.803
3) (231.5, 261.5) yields 2.087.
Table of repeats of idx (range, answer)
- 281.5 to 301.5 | 2.057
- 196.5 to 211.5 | 2.324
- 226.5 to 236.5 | 2.223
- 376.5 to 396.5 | 1.798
